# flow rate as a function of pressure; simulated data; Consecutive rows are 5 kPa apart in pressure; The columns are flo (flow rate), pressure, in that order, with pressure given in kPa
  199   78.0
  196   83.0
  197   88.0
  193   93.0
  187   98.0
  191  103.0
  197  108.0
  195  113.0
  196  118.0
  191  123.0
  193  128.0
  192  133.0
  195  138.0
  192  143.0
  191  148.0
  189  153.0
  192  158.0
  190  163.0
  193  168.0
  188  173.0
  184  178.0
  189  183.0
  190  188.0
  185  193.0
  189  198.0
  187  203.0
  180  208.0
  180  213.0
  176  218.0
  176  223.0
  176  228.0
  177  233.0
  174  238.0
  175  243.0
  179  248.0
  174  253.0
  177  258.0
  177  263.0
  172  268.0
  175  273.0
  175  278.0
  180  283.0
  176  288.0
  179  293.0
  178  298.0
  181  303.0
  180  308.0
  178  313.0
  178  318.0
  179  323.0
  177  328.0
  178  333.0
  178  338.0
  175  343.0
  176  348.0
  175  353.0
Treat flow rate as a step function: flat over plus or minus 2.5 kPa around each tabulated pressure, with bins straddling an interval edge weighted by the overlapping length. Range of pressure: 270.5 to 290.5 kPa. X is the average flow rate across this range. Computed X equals 176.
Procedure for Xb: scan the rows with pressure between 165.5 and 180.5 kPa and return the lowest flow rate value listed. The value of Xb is 184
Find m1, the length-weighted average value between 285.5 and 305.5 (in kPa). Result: 178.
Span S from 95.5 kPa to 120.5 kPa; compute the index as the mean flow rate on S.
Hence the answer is 193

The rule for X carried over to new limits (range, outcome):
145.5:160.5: 191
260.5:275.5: 175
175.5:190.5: 188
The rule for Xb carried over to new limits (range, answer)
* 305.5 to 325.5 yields 178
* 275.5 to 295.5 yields 175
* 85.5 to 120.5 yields 187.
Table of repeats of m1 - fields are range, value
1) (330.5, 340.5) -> 178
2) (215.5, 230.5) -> 176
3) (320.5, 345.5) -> 177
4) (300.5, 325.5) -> 179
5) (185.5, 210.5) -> 186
